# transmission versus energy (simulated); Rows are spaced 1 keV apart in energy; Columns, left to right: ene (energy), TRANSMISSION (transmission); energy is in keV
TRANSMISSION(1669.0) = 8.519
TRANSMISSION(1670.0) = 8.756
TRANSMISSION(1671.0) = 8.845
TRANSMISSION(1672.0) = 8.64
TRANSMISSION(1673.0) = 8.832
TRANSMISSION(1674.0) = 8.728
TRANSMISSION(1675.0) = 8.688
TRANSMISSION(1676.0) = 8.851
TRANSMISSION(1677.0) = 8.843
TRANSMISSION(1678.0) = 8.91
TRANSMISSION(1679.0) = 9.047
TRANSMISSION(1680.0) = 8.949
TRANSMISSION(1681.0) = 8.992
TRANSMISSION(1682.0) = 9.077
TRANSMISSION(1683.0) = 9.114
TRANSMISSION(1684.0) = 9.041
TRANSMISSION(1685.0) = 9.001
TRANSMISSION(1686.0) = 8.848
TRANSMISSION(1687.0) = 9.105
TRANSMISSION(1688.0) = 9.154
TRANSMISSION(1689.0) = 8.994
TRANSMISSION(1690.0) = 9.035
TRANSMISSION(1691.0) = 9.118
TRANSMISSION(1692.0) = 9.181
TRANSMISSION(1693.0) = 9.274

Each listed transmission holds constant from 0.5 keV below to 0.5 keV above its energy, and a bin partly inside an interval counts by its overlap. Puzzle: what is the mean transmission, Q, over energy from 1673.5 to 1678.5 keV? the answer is 8.8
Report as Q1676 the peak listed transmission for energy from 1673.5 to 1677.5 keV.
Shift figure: 8.851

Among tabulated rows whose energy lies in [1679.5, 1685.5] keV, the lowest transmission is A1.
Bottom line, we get 8.949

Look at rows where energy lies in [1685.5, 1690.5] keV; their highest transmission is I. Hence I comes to 9.154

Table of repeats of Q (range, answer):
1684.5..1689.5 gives 9.02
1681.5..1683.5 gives 9.1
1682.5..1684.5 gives 9.08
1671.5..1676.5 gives 8.75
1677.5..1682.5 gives 9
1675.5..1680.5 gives 8.92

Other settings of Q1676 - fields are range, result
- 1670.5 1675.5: 8.845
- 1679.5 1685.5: 9.114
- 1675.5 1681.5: 9.047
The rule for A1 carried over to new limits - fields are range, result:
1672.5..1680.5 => 8.688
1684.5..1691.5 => 8.848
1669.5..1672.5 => 8.64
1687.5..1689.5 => 8.994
